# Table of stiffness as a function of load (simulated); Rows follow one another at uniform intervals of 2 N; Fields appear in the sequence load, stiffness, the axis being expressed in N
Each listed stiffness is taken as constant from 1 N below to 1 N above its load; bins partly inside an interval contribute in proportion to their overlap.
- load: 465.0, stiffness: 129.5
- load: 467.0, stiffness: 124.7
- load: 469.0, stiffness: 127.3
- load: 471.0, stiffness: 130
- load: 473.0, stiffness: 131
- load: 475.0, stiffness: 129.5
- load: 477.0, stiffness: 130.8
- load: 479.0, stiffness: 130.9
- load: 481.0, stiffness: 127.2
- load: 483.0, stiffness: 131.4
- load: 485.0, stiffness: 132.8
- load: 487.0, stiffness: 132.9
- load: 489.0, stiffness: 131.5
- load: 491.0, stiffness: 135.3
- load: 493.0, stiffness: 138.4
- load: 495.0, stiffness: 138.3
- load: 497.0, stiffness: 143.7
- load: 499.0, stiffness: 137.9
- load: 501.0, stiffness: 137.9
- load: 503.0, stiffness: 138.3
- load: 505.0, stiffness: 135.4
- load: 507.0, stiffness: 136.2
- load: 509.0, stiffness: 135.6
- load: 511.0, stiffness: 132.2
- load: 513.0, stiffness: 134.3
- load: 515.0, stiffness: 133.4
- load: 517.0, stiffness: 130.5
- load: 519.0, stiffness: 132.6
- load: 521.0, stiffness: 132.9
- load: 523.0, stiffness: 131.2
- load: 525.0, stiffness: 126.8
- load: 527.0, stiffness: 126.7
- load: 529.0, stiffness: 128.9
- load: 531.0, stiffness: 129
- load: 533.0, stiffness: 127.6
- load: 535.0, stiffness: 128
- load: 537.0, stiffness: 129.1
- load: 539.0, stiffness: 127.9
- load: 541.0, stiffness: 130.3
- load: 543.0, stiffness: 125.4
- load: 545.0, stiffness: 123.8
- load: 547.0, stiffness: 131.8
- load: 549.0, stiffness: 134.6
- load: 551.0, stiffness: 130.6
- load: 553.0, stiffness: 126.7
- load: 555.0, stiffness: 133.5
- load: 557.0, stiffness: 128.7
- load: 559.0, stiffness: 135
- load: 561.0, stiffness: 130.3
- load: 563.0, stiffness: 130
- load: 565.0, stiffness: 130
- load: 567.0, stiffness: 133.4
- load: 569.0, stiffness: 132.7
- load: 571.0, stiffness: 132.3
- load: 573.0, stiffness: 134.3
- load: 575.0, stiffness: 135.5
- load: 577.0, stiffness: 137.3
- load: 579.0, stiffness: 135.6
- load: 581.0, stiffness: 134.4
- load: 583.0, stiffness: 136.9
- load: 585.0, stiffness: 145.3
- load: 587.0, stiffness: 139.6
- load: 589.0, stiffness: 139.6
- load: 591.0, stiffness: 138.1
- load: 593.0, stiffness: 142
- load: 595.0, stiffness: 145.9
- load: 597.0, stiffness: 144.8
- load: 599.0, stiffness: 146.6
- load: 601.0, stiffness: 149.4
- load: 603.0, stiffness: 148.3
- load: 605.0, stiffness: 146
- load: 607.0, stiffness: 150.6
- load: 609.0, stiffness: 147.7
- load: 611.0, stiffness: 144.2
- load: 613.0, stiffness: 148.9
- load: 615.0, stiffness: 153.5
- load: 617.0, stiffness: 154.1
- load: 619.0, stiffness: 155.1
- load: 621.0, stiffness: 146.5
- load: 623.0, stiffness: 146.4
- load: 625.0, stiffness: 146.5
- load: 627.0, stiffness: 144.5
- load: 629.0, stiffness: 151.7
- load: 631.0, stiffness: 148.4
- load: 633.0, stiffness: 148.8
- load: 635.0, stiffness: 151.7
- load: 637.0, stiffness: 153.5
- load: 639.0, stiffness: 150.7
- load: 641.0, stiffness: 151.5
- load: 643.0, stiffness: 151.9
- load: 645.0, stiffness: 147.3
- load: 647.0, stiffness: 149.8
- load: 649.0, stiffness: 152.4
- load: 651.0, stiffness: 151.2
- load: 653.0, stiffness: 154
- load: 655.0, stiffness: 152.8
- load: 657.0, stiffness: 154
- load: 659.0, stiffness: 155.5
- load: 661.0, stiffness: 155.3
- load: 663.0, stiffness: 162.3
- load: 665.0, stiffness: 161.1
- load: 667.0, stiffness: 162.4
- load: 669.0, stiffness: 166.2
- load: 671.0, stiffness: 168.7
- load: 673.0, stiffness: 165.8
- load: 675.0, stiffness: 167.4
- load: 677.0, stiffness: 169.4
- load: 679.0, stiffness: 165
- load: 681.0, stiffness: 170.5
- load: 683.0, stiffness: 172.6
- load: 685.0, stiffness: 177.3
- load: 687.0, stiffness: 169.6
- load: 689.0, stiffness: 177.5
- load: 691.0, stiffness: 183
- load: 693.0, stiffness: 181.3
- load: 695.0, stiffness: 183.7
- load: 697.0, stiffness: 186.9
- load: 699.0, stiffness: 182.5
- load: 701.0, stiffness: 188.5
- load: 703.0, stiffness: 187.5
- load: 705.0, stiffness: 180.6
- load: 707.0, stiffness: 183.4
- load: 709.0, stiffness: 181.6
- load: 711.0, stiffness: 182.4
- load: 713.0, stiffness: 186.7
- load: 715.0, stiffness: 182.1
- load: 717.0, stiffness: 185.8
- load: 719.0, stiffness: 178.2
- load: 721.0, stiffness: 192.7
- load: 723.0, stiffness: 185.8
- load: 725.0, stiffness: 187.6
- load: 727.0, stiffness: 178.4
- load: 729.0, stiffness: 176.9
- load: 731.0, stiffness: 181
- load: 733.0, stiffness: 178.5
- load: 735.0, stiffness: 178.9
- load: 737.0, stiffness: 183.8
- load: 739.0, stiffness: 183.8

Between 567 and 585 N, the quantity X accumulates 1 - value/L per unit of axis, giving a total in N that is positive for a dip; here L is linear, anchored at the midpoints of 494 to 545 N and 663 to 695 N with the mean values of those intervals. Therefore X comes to 1.3 N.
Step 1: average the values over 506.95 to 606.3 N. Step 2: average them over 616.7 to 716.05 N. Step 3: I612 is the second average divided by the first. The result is 1.23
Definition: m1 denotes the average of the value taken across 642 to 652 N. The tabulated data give 151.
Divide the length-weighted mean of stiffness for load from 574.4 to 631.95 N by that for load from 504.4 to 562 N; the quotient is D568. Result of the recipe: 1.11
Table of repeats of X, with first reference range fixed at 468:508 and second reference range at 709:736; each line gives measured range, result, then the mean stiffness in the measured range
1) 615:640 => 2.0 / 150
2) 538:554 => 1.9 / 129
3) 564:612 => 4.4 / 140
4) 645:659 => 1.3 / 152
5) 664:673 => 0.4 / 165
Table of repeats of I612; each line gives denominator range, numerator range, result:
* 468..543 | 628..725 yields 1.27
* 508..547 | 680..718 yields 1.40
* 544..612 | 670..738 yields 1.31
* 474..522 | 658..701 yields 1.28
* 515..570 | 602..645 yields 1.15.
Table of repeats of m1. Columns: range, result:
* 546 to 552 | 132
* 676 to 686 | 171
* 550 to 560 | 131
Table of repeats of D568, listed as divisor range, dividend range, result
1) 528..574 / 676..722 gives 1.39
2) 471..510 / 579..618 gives 1.08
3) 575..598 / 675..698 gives 1.26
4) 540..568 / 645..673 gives 1.21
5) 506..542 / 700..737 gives 1.40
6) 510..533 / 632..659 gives 1.16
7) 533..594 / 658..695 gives 1.27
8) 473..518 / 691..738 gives 1.37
